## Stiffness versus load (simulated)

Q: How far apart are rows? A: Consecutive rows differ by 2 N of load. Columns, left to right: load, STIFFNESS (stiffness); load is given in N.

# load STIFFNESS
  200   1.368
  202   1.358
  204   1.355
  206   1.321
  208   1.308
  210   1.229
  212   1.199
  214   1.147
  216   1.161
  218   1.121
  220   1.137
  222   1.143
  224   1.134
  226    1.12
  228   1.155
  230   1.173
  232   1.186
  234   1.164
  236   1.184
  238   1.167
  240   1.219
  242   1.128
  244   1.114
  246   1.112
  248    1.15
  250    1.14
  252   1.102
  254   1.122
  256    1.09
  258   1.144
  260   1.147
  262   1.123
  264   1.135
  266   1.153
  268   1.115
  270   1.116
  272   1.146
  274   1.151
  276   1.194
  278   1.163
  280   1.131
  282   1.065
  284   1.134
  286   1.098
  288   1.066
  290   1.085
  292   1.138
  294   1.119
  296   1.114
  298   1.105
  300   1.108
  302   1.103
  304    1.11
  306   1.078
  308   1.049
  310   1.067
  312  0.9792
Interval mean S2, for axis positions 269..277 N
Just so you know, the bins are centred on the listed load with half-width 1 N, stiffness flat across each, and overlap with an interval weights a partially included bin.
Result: 1.15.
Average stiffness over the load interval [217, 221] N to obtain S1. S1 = 1.13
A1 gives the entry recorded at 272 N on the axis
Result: 1.146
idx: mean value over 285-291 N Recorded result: 1.08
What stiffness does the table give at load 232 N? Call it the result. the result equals 1.186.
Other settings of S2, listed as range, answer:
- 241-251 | 1.13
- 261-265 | 1.13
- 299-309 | 1.09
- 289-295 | 1.11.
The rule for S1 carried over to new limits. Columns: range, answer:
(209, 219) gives 1.17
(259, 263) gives 1.14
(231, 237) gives 1.18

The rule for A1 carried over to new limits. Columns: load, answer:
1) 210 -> 1.229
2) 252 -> 1.102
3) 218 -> 1.121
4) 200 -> 1.368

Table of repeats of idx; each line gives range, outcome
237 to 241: 1.19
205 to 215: 1.24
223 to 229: 1.14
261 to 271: 1.13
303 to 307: 1.09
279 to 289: 1.1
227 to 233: 1.17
